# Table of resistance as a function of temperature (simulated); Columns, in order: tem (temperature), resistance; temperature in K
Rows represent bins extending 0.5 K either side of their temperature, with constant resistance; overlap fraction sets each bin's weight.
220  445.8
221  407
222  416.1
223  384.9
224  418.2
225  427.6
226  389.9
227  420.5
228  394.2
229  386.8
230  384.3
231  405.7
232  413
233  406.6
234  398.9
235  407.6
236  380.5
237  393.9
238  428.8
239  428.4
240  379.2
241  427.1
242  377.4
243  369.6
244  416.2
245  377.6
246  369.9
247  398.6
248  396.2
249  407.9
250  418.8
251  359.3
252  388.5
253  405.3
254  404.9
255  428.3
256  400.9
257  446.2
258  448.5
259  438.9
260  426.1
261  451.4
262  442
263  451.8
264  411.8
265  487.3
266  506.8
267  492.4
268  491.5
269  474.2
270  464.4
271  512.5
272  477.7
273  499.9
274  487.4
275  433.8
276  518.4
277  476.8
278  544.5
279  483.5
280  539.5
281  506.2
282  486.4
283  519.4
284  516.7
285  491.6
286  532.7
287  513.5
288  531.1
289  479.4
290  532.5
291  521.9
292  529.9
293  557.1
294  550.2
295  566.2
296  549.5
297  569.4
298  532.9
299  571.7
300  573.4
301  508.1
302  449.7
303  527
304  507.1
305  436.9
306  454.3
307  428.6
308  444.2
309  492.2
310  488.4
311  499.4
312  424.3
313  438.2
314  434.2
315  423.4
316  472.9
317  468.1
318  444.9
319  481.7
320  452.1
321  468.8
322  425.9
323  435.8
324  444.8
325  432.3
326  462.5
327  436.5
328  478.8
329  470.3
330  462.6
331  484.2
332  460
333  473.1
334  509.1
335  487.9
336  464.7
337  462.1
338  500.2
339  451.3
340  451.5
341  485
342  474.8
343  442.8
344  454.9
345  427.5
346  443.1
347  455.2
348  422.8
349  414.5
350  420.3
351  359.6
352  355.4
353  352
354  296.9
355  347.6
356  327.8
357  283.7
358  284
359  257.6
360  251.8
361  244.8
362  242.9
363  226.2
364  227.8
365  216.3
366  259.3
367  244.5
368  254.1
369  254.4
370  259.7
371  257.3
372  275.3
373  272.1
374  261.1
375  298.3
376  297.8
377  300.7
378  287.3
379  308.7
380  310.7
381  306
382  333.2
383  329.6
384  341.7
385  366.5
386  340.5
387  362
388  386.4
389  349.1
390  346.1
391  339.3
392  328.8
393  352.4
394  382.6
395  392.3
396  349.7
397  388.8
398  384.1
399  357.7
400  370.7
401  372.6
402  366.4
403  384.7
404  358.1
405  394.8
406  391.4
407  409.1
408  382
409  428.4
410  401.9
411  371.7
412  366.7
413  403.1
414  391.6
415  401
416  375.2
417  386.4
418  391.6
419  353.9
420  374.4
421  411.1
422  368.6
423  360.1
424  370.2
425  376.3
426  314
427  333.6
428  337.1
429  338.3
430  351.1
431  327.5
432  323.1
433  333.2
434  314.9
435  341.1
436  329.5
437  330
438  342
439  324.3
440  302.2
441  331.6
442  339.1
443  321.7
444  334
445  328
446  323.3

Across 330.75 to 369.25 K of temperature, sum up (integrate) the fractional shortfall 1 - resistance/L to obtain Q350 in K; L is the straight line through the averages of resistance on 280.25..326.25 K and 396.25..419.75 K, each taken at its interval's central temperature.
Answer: 6.4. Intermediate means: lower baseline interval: 491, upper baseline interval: 384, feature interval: 371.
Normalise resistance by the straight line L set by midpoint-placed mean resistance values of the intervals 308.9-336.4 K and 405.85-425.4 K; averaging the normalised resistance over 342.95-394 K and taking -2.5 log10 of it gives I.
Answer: 0.30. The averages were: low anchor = 461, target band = 321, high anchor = 386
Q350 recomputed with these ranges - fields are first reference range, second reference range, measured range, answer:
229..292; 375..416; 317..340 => -3.4 K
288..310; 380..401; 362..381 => 5.8 K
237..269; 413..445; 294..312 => -4.6 K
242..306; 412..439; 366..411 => 5.4 K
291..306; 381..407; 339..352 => 0.3 K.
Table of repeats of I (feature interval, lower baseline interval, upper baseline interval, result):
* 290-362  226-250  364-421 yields -0.22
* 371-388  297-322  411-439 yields 0.28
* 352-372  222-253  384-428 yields 0.37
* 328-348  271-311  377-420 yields -0.05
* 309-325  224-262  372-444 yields -0.19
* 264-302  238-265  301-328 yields -0.18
